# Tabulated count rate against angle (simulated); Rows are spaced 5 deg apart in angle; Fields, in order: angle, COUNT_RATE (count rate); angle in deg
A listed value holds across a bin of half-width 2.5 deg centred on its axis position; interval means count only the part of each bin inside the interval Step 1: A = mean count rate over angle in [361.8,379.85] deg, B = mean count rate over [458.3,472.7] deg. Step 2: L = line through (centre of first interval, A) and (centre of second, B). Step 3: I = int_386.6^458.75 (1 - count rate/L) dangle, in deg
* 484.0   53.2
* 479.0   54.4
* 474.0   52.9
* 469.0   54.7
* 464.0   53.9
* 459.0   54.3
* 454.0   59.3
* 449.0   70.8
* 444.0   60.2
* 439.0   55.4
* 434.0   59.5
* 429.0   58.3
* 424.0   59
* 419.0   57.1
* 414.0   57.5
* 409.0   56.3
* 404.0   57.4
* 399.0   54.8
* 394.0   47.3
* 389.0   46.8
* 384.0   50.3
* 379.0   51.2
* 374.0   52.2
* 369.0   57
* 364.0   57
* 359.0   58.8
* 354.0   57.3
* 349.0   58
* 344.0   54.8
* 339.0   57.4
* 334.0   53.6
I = -3.6 deg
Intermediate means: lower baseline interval 54.6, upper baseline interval 54.2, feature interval 57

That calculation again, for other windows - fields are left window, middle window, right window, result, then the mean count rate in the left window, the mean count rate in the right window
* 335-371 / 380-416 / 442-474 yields 3.0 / 57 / 58.4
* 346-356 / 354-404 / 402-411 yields 3.4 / 57.5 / 56.8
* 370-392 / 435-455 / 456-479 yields -3.1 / 50.5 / 54.1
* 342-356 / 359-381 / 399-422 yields 0.7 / 56.7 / 56.9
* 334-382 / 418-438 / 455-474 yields -1.2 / 55.8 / 54.5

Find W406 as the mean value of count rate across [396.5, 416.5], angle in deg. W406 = 56.5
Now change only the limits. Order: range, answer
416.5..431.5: 58.1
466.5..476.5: 53.8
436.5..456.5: 61.4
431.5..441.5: 57.5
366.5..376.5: 54.6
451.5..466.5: 55.8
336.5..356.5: 56.9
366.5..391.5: 51.5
